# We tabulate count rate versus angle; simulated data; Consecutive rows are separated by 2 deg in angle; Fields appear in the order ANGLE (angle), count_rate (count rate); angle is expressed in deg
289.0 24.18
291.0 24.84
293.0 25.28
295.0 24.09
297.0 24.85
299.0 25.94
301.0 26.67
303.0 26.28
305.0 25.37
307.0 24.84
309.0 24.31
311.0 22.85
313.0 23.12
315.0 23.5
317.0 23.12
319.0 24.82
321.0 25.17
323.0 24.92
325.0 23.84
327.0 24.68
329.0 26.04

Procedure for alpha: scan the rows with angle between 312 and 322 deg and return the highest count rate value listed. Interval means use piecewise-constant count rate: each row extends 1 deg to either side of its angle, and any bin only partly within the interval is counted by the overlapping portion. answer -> 25.17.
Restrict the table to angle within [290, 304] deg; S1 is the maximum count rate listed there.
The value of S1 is 26.67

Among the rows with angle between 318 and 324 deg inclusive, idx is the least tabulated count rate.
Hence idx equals 24.82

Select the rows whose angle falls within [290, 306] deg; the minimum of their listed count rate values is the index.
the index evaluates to 24.09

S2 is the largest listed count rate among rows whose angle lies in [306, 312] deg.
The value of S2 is 24.84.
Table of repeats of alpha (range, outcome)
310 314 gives 23.12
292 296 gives 25.28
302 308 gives 26.28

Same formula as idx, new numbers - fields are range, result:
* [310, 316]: 22.85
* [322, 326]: 23.84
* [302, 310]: 24.31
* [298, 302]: 25.94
